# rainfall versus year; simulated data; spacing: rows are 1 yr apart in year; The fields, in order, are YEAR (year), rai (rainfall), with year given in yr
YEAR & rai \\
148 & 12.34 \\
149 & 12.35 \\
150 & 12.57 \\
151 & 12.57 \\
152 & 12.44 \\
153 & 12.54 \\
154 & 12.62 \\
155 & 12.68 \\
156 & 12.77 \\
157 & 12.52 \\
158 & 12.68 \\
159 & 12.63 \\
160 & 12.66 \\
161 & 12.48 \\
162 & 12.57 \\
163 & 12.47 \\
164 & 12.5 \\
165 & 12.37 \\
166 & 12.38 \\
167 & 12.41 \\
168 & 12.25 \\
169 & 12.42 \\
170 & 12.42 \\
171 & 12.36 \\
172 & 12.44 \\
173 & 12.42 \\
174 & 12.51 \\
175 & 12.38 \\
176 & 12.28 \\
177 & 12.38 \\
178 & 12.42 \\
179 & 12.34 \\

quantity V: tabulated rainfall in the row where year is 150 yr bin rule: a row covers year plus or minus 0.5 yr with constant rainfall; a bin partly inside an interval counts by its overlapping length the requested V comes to 12.57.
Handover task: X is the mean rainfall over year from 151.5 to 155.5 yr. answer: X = 12.6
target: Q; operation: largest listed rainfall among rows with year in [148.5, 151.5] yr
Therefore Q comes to 12.57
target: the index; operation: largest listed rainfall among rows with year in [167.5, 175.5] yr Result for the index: 12.51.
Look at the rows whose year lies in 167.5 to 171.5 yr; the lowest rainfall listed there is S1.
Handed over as 12.25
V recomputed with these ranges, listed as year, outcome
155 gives 12.68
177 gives 12.38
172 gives 12.44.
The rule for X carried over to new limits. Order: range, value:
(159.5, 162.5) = 12.6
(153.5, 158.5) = 12.7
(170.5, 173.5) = 12.4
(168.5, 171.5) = 12.4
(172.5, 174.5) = 12.5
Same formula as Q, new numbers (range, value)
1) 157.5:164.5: 12.68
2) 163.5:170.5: 12.5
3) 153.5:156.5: 12.77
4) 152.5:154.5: 12.62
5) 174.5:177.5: 12.38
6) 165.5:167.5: 12.41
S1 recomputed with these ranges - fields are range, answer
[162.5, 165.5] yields 12.37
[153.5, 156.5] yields 12.62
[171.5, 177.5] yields 12.28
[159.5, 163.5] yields 12.47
